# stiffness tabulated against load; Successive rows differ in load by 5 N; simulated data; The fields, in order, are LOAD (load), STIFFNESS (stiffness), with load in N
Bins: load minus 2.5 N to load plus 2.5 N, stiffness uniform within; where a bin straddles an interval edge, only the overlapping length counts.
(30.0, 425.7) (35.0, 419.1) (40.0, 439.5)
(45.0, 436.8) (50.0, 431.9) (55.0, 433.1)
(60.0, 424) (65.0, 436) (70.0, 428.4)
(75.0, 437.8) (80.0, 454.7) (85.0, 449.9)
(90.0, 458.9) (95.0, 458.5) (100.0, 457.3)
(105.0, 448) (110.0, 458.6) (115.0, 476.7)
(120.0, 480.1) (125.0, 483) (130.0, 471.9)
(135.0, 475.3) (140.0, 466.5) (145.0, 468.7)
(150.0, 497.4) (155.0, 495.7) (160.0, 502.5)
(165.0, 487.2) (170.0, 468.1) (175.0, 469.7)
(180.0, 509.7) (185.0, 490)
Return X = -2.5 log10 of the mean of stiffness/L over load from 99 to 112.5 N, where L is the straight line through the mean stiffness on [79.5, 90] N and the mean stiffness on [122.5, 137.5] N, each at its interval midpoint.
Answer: 0.02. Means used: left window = 453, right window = 477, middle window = 454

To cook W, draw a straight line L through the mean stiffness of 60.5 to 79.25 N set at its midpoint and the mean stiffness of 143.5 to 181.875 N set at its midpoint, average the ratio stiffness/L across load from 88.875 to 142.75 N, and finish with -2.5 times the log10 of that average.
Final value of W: -0.01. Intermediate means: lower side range 435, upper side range 487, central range 467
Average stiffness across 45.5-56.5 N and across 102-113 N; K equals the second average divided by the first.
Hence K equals 1.05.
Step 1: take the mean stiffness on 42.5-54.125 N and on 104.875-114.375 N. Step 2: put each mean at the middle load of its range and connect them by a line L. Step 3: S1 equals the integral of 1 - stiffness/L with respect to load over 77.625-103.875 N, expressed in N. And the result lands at -0.2 N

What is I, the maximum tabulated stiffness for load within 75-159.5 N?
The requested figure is 497.4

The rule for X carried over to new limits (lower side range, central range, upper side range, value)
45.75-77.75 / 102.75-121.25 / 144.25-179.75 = -0.01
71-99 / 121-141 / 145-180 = -0.01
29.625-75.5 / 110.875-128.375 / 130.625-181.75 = -0.03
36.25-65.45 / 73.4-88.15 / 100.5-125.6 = 0.00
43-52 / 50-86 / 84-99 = 0.02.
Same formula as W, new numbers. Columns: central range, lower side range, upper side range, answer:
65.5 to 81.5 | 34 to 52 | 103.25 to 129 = 0.02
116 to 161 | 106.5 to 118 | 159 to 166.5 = 0.00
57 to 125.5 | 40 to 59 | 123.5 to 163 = 0.01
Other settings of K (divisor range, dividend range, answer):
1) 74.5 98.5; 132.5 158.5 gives 1.06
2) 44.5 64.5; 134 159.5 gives 1.12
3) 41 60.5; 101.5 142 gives 1.09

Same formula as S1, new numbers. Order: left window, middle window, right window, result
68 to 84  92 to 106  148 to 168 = 0.0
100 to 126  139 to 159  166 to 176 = -0.6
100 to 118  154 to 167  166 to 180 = -0.6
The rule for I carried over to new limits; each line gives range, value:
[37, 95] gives 458.9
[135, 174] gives 502.5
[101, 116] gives 476.7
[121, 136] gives 483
